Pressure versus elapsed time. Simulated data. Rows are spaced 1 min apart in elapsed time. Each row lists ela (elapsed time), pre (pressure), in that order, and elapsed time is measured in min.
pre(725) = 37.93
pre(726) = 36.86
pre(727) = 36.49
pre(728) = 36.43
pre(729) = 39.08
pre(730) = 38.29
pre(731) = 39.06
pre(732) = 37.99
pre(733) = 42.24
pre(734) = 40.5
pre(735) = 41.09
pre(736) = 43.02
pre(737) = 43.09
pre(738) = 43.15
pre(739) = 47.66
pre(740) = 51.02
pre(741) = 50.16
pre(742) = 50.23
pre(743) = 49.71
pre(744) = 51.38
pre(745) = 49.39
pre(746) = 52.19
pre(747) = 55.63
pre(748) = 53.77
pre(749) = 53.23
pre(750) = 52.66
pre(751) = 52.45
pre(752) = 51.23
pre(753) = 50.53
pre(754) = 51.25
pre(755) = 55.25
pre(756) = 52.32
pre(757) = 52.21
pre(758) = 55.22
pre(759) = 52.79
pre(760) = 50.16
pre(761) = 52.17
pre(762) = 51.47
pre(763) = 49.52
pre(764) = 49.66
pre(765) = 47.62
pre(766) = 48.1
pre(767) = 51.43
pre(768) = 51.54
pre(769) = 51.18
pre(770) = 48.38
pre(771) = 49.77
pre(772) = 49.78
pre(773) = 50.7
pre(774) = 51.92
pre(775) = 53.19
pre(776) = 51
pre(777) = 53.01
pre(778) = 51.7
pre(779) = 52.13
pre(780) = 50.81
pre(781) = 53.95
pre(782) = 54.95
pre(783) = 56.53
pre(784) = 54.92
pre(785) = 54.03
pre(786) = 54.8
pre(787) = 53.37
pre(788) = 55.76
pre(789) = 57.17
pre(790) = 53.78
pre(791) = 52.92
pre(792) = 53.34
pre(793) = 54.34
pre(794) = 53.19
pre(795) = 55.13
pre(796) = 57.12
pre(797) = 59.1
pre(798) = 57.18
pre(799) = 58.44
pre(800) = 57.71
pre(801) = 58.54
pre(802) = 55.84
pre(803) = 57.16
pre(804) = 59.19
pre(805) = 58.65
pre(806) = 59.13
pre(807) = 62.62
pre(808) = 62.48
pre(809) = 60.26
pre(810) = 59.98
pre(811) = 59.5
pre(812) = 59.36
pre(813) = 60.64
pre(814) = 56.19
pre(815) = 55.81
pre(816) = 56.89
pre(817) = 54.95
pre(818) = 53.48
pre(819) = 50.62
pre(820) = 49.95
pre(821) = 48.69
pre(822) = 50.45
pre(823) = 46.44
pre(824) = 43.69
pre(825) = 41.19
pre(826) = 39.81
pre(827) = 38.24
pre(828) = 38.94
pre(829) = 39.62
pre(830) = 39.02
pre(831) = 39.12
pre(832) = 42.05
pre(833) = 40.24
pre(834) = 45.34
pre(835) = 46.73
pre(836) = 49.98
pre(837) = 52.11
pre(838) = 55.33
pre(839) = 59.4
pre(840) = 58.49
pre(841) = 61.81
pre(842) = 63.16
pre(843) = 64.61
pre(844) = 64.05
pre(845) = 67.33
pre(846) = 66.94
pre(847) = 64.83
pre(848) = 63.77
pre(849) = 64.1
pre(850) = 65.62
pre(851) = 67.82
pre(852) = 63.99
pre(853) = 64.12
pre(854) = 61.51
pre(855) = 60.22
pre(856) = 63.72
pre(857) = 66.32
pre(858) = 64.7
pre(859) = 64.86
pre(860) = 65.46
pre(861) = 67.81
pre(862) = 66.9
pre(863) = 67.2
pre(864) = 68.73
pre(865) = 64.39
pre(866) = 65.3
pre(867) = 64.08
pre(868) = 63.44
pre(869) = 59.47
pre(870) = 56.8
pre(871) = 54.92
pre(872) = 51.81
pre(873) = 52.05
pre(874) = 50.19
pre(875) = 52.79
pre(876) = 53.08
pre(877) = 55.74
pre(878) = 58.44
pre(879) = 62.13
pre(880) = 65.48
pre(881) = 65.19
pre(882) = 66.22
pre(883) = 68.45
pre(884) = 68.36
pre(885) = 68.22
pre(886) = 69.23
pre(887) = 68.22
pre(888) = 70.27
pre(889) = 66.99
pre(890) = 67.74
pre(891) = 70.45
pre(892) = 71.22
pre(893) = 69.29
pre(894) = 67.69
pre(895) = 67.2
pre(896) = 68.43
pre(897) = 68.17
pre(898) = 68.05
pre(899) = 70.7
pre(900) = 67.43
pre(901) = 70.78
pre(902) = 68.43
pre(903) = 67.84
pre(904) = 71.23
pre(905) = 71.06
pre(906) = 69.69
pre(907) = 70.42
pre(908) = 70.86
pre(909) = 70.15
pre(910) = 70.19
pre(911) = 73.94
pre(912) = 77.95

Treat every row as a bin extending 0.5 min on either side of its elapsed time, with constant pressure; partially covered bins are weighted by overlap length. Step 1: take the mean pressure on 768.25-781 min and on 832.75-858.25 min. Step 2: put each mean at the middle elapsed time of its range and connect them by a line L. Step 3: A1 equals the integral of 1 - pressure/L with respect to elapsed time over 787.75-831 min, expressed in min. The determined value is 1.70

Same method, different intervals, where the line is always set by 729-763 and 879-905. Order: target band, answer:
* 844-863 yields -0.55 min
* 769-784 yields 0.22 min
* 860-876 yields 1.17 min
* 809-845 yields 4.97 min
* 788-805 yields -0.24 min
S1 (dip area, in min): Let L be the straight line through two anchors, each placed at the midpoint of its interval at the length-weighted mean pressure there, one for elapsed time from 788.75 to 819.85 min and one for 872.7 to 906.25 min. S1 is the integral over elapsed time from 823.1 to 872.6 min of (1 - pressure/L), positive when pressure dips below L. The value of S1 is 3.6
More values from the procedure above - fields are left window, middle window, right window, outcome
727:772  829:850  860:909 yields 1.57 min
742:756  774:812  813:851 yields -2.58 min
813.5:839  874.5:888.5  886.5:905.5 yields 0.19 min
